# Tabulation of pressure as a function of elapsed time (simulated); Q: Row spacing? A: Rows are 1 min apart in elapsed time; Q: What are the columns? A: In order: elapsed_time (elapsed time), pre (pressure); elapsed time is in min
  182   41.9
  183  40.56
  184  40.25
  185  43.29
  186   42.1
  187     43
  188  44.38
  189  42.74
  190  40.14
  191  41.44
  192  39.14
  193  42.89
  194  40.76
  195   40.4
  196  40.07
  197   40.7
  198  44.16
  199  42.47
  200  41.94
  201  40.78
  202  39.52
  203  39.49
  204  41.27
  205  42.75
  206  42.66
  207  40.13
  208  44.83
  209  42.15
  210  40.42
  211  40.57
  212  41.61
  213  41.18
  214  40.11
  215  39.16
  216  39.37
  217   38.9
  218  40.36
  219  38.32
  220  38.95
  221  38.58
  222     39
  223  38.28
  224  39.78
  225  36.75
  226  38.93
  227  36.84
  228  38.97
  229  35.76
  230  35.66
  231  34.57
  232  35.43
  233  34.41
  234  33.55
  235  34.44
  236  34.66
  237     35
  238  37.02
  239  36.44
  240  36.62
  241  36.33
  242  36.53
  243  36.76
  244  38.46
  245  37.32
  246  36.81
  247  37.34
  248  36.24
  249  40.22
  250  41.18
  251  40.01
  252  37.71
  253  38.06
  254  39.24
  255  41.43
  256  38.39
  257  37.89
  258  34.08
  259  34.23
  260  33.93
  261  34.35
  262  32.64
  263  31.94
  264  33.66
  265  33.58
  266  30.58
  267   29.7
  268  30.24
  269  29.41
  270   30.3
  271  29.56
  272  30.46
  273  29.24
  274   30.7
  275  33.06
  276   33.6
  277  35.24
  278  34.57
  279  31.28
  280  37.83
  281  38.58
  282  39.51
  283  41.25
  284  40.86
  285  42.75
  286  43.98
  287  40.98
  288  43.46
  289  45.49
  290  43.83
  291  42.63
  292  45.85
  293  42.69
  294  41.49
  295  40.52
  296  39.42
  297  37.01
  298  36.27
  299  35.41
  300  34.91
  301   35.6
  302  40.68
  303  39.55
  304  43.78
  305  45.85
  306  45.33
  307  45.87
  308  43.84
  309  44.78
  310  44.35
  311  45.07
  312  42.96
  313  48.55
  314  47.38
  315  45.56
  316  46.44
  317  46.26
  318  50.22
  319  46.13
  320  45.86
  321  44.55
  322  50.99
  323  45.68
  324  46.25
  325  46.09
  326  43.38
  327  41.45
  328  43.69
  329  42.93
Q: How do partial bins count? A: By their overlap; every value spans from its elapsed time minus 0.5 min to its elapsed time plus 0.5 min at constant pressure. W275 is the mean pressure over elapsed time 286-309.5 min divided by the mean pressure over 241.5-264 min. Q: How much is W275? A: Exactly 1.13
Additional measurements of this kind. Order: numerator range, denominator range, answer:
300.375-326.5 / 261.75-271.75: 1.45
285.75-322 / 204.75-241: 1.13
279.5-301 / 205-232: 1.03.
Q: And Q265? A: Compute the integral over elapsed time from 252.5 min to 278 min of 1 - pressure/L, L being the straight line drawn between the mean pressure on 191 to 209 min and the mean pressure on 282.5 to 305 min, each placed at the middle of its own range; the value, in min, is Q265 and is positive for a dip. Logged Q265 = 4.75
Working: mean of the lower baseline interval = 41.4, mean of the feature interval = 33.4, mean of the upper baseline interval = 40.9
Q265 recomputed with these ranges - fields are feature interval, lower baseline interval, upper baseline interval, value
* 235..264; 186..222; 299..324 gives 3.91 min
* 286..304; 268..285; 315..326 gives -0.56 min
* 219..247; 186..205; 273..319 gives 3.09 min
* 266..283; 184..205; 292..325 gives 3.97 min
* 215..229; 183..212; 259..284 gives 0.08 min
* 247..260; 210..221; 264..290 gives -0.29 min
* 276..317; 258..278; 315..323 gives -1.21 min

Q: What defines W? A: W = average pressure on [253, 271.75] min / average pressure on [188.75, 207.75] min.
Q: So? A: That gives 0.82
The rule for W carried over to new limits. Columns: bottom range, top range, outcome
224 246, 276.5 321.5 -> 1.16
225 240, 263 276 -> 0.86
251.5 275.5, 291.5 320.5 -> 1.28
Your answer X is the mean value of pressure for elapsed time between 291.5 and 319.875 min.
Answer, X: 43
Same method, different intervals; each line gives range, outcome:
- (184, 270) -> 38.2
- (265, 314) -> 38.8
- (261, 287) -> 34.3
